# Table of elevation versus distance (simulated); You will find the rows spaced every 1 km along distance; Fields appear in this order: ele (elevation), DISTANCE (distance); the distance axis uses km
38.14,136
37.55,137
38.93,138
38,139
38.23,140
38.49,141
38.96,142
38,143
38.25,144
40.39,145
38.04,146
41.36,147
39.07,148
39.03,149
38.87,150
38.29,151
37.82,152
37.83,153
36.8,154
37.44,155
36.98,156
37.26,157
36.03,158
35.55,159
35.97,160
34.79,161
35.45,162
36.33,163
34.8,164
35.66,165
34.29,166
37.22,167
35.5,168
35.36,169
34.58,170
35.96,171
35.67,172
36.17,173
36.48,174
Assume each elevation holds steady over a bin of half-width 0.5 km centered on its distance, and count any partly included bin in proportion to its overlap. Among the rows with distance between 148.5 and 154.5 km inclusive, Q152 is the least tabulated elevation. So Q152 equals 36.8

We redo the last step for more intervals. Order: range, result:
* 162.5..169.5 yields 34.29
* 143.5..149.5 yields 38.04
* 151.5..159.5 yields 35.55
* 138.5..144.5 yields 38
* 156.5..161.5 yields 34.79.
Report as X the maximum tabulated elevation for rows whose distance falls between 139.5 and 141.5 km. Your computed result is 38.49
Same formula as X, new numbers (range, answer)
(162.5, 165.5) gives 36.33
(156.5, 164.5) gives 37.26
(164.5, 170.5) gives 37.22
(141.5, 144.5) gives 38.96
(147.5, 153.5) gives 39.07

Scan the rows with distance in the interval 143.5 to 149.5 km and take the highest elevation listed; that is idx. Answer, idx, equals 41.36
